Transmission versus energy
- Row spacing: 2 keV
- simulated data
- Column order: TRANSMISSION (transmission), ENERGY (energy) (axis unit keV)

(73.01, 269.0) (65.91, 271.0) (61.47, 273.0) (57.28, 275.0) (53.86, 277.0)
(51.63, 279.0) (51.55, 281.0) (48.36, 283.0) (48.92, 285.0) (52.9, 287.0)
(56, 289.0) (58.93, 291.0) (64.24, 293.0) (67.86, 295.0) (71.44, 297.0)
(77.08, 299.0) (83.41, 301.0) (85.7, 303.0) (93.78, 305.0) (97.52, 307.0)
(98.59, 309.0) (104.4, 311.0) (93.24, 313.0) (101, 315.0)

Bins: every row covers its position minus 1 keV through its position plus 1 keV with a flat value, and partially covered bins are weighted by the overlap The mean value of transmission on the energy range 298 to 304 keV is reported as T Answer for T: 82.1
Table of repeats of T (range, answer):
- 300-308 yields 90.1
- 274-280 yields 54.3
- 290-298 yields 65.6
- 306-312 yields 100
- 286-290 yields 54.5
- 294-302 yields 74.9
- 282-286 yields 48.6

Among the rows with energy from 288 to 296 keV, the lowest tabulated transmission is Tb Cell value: 56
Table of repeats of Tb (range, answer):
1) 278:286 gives 48.36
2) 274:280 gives 51.63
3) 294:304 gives 67.86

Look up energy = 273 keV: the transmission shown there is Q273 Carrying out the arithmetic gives 61.47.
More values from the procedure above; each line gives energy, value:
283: 48.36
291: 58.93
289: 56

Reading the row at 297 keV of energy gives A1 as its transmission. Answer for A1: 71.44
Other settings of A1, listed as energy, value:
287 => 52.9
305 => 93.78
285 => 48.92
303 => 85.7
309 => 98.59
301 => 83.41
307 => 97.52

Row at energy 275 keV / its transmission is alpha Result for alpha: 57.28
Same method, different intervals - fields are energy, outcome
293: 64.24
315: 101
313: 93.24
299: 77.08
